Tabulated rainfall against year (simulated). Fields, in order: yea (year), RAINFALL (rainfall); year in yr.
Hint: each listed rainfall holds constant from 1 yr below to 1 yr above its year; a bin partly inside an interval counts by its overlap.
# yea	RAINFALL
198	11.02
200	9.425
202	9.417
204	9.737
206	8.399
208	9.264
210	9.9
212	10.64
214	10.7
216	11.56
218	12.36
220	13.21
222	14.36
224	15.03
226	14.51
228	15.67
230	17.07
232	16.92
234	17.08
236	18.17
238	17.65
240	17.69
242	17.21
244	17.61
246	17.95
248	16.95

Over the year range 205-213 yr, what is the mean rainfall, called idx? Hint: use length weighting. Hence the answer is 9.55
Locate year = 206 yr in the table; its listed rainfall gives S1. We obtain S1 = 8.399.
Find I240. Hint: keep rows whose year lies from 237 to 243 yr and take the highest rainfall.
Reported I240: 17.69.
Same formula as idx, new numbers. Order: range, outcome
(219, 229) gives 14.6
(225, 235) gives 16.2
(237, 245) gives 17.5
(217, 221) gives 12.8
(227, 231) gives 16.4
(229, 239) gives 17.4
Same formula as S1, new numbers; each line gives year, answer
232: 16.92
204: 9.737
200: 9.425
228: 15.67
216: 11.56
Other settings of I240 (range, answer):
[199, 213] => 10.64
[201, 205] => 9.737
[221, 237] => 18.17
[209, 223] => 14.36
